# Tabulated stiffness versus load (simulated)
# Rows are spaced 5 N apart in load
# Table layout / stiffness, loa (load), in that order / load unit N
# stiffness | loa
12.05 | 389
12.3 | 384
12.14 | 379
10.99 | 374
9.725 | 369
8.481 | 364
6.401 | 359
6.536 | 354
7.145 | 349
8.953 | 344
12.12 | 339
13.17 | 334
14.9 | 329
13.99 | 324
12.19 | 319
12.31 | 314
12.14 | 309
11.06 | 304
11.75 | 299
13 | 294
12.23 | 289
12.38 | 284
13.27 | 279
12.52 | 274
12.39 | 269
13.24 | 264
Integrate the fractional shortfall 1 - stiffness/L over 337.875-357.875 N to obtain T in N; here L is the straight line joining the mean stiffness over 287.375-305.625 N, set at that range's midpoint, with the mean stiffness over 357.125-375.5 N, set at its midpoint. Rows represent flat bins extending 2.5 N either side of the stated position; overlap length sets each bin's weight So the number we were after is 3.0 N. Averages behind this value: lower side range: 12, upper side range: 8.87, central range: 8.3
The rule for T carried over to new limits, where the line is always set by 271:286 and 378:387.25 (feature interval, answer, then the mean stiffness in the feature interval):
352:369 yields 6.6 N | 7.54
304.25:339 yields -1.1 N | 12.9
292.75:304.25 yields 0.6 N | 12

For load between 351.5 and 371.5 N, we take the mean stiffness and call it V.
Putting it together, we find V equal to 7.79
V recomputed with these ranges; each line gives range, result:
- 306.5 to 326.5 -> 12.7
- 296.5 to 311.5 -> 11.7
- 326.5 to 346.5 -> 12.3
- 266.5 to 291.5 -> 12.6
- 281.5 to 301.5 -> 12.3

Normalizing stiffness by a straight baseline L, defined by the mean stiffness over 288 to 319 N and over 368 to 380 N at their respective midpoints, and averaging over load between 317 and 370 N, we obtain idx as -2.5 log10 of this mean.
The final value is 0.116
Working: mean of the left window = 12.1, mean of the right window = 11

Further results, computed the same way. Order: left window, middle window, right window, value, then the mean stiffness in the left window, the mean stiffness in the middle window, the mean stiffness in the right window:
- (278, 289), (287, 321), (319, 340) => 0.08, 12.6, 12.1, 13.5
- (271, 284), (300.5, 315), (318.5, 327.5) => 0.13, 12.8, 11.8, 13.5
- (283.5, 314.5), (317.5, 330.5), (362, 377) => -0.21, 12.1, 13.7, 9.85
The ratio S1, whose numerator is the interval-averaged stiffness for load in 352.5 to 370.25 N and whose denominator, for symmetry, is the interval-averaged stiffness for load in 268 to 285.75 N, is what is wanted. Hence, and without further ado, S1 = 0.6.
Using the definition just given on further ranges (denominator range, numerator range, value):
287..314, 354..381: 0.76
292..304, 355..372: 0.67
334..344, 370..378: 0.95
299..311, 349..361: 0.57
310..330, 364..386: 0.83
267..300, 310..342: 1.04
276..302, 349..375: 0.65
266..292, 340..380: 0.70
